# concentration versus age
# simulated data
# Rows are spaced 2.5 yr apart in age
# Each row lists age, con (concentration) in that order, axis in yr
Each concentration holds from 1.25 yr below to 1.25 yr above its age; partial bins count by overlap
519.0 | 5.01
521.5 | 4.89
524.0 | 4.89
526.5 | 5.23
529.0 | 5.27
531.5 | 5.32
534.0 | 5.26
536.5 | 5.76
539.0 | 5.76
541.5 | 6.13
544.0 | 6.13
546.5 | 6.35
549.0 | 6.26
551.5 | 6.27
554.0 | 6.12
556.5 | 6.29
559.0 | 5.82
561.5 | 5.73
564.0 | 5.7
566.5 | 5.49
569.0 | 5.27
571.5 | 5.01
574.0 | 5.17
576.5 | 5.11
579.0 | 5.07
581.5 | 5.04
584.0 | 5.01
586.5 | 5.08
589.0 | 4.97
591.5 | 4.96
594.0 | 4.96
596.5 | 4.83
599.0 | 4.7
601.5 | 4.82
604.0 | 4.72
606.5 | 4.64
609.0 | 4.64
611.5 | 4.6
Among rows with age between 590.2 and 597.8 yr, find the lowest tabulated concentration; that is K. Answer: 4.83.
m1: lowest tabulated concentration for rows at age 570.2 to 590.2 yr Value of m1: 4.97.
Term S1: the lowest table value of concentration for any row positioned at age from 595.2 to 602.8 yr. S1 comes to 4.7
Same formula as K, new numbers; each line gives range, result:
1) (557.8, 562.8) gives 5.73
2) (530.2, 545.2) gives 5.26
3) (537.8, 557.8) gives 5.76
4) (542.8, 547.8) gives 6.13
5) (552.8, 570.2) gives 5.27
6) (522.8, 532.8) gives 4.89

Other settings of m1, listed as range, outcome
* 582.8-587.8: 5.01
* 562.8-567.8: 5.49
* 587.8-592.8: 4.96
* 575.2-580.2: 5.07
